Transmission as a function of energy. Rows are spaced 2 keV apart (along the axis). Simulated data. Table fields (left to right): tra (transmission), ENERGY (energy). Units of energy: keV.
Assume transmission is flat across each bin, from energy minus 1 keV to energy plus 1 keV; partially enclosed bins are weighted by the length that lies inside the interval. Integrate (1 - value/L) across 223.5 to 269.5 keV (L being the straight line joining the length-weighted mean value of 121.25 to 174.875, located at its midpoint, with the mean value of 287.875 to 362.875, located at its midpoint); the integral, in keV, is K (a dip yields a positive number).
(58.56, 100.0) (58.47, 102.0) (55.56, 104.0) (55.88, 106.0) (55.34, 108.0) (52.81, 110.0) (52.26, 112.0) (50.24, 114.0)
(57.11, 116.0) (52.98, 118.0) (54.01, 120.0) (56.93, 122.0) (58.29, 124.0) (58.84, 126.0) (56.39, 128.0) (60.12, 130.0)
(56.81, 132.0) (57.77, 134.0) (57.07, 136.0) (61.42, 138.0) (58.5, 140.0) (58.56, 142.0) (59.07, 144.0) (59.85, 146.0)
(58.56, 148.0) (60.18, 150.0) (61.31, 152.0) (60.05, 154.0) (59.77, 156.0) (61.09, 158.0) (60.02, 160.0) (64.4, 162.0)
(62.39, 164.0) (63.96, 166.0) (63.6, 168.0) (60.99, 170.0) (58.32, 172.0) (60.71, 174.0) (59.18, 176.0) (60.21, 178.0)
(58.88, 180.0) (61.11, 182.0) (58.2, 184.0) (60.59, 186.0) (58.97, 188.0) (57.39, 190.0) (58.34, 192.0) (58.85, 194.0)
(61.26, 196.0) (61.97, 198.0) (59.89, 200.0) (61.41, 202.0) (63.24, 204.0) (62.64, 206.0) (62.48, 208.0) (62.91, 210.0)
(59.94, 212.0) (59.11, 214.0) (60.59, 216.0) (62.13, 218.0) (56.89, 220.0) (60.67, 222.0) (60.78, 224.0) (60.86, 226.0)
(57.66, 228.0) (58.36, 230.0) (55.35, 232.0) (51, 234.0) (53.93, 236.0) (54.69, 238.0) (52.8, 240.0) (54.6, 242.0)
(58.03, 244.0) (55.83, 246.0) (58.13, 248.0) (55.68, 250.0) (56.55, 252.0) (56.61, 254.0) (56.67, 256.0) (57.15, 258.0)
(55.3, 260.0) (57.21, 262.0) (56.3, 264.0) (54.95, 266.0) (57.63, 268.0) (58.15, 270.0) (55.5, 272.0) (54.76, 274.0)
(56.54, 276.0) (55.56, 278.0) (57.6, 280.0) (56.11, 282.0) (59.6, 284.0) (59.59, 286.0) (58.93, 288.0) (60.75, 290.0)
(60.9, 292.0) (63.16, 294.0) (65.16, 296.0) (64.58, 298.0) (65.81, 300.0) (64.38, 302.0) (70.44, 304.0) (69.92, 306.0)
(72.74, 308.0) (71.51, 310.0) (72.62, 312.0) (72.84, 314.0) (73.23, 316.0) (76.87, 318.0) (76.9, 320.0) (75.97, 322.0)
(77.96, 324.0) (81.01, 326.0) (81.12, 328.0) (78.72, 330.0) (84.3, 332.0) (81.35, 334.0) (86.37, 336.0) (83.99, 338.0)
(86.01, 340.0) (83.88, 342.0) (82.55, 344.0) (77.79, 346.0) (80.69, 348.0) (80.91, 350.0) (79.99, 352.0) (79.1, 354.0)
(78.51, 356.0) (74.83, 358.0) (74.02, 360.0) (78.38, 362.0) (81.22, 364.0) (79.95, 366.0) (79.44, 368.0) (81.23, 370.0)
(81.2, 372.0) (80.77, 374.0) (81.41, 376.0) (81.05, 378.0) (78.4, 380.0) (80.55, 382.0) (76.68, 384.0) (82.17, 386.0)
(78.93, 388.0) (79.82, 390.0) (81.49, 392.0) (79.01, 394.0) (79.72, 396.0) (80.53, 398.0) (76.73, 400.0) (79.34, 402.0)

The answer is 8.07 keV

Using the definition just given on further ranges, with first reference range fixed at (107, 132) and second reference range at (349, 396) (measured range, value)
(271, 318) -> 5.4 keV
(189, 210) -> 0.8 keV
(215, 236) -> 2.3 keV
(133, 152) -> -0.5 keV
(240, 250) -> 1.7 keV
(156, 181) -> -0.4 keV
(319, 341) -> -1.7 keV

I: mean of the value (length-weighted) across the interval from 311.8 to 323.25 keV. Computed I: 75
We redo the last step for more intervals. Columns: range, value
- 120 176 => 59.7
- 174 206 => 60.1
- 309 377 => 79.3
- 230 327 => 61.8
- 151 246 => 59.6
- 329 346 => 83.1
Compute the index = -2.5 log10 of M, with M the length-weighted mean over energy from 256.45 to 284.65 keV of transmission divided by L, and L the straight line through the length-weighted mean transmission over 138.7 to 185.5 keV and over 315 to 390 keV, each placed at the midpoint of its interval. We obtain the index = 0.25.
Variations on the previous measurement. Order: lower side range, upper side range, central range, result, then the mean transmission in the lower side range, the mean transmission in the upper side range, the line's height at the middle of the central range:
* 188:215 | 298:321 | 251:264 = 0.17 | 60.7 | 71.3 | 66.2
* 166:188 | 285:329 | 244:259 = 0.16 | 60.3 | 69.8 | 65.8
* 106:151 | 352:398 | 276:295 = 0.21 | 56.9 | 79.5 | 71.3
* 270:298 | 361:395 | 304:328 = -0.13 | 59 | 80.1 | 66.2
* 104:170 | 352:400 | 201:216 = 0.05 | 58.3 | 79.4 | 64.6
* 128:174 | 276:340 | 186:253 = 0.10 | 60.1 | 70.4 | 64.6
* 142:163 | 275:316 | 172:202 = 0.03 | 60.3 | 64.2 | 61.3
